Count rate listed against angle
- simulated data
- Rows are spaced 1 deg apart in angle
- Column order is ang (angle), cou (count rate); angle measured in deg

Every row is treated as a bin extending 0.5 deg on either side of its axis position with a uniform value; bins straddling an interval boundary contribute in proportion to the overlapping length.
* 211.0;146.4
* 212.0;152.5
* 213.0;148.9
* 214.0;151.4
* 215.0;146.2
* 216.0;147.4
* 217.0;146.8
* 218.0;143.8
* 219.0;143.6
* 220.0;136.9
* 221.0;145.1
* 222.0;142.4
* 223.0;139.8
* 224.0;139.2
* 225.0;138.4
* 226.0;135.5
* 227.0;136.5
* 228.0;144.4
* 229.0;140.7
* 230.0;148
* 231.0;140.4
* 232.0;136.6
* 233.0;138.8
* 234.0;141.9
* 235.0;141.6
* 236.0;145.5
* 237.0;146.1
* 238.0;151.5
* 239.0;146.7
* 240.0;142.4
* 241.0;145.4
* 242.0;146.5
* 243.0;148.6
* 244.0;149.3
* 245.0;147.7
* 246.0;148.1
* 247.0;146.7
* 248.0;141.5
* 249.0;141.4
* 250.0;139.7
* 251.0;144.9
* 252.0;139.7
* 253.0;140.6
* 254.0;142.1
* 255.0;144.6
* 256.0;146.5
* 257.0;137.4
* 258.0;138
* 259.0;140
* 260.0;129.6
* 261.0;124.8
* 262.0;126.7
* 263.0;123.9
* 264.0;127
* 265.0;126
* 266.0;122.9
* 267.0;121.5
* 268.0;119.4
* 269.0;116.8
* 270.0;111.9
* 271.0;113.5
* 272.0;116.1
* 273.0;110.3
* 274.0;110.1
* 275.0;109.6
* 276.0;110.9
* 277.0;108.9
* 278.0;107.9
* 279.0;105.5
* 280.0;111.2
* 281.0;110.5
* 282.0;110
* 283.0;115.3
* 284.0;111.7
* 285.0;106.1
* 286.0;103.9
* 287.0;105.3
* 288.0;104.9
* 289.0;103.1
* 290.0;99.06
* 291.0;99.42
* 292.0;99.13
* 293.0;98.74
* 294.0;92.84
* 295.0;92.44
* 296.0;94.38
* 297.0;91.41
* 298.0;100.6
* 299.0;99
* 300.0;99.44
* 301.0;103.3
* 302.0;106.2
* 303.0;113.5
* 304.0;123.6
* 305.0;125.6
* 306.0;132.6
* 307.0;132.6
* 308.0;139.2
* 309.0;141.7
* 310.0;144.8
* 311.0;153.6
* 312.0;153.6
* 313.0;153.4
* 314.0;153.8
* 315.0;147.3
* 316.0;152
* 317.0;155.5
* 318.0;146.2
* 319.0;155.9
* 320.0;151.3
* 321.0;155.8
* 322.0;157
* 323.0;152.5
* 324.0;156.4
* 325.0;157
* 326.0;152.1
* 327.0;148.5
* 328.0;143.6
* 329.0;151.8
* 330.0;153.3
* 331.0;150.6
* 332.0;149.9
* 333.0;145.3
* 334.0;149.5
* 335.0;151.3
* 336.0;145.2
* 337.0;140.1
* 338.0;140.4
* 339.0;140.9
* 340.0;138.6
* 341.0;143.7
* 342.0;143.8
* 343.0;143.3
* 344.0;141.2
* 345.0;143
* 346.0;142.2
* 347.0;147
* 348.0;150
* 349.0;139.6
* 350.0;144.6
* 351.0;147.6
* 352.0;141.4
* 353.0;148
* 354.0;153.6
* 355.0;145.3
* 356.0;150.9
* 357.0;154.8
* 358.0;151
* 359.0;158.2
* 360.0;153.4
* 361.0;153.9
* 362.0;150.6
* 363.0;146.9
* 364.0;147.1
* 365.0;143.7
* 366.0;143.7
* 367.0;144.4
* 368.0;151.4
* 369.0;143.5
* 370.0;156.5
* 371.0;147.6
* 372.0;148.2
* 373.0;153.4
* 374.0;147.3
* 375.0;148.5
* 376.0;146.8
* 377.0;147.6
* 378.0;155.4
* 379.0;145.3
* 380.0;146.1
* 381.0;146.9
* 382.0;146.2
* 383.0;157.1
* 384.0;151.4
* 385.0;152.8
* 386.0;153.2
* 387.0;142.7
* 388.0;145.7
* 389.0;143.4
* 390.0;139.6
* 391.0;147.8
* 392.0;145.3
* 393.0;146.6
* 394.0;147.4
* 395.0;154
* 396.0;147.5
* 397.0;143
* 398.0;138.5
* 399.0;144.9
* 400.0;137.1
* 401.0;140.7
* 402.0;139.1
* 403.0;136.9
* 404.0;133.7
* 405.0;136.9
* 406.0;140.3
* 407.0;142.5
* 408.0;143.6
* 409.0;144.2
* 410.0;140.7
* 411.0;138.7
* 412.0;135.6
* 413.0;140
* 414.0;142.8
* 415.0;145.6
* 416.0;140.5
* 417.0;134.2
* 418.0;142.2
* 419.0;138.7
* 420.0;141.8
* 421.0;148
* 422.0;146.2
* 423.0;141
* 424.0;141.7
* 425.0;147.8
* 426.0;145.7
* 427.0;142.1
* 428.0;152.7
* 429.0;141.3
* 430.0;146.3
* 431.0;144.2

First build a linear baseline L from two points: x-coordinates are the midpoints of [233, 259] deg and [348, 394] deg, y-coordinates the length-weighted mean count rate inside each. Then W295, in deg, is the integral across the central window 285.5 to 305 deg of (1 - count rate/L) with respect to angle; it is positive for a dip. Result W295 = 5.8 deg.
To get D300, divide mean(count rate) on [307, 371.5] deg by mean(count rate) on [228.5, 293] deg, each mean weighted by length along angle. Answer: 1.2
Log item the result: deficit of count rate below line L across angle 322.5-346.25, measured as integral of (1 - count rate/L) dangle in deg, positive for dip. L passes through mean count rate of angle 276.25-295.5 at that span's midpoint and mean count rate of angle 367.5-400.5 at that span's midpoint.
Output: -4.01 deg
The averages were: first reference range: 105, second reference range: 148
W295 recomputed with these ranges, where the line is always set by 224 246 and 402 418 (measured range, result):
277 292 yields 3.8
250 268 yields 1.2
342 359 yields -0.7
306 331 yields -1.5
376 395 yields -1.0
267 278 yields 2.3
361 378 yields -0.9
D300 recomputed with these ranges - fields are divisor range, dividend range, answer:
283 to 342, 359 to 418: 1.11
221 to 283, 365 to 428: 1.09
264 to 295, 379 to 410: 1.32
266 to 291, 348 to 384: 1.35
